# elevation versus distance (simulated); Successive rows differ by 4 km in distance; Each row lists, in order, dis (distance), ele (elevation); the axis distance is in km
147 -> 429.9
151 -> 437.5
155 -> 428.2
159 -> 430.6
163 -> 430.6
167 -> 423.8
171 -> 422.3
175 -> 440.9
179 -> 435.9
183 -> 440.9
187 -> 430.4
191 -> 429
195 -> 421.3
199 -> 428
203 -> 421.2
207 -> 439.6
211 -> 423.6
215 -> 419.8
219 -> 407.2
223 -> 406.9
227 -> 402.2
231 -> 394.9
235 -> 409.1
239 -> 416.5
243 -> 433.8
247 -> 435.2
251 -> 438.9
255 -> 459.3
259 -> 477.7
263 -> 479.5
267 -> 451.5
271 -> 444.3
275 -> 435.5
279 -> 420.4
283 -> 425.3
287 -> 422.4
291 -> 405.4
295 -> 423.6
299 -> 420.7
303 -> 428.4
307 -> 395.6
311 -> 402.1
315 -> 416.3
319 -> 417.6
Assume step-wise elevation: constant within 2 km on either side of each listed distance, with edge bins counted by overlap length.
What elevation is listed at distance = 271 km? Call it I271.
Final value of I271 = 444.3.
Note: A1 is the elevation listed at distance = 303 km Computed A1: 428.4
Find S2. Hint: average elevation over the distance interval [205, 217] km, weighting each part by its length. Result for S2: 428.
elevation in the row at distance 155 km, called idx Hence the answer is 428.2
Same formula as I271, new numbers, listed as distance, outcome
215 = 419.8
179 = 435.9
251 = 438.9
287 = 422.4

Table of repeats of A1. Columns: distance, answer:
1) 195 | 421.3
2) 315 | 416.3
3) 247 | 435.2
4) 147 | 429.9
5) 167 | 423.8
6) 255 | 459.3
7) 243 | 433.8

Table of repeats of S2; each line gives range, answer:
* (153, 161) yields 429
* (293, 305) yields 424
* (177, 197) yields 432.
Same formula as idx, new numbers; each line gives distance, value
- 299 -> 420.7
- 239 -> 416.5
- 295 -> 423.6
